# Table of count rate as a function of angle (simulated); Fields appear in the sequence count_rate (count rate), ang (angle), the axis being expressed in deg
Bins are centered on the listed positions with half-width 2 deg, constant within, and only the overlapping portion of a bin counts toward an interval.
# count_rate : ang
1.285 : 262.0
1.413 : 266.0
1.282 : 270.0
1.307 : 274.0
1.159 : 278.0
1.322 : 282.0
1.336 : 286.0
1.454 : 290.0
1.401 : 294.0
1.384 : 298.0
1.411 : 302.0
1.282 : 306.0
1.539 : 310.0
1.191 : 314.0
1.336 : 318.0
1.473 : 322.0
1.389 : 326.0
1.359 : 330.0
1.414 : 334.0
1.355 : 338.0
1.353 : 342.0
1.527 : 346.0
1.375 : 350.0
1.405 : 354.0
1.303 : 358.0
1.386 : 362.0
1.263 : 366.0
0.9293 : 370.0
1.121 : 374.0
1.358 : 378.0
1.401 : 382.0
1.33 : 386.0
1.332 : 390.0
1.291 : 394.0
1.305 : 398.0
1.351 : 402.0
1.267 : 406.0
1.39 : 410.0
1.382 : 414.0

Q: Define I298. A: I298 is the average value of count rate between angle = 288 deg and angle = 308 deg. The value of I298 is 1.39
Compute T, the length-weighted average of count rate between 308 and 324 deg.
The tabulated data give 1.38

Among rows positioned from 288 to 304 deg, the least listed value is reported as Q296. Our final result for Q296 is 1.384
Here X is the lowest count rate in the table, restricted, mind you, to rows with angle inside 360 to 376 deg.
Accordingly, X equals 0.9293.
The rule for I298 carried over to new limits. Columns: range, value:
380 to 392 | 1.35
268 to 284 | 1.27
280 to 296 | 1.38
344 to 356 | 1.44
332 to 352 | 1.4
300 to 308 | 1.35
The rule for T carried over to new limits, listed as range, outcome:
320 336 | 1.41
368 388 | 1.23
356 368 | 1.32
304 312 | 1.41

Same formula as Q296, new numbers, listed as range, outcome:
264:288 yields 1.159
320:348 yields 1.353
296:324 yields 1.191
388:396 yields 1.291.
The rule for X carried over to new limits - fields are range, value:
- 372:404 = 1.121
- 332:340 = 1.355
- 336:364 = 1.303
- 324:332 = 1.359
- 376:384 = 1.358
